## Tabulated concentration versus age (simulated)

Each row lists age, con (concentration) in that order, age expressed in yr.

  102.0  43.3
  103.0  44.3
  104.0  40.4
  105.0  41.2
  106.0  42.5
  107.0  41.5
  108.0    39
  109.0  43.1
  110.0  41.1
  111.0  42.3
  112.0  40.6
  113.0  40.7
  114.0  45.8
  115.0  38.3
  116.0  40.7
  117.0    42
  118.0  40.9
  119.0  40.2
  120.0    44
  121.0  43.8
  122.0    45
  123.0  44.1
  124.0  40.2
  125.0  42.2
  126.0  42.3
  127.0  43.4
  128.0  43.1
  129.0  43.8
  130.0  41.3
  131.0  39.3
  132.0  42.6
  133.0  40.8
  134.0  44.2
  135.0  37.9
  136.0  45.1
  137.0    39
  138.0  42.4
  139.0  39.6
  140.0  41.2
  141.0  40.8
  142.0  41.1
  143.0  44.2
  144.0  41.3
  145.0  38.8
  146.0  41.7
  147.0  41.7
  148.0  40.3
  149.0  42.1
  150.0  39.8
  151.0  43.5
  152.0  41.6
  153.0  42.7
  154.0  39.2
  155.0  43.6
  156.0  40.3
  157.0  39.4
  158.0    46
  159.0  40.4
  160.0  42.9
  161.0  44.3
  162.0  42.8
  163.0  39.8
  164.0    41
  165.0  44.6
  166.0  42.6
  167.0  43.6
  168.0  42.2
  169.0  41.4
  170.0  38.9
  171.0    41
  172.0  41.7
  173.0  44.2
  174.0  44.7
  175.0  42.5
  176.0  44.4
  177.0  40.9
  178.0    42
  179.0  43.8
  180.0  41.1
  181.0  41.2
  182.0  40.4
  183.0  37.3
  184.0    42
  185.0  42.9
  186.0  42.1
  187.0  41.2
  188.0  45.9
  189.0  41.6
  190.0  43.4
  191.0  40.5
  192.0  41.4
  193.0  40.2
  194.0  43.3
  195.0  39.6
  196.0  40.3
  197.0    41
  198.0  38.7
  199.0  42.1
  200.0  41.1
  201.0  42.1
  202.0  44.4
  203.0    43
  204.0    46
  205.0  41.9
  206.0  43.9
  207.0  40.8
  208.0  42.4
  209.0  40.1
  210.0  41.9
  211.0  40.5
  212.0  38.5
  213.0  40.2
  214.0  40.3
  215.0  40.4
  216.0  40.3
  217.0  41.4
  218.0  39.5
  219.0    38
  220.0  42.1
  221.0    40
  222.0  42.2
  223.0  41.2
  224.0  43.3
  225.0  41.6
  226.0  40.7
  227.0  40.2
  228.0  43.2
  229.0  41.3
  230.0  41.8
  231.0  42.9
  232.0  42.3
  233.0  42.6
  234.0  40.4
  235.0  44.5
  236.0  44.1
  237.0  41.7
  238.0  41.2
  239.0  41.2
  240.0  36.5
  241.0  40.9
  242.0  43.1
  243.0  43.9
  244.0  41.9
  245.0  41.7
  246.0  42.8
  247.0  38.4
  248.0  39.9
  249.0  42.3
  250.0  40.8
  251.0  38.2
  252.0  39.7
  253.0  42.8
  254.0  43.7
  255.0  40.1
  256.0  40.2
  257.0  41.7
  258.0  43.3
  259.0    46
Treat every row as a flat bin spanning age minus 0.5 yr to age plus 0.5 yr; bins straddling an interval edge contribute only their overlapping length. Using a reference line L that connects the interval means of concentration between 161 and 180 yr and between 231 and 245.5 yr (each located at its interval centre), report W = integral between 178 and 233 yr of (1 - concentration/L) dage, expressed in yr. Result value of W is 0.8 yr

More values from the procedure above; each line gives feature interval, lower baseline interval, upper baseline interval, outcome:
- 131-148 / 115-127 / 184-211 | 0.3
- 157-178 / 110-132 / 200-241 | -0.3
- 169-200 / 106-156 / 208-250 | -0.2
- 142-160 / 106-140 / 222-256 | 0.1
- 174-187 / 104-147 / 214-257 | -0.1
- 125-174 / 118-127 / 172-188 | 0.7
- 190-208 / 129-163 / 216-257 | -0.2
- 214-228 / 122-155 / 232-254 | 0.2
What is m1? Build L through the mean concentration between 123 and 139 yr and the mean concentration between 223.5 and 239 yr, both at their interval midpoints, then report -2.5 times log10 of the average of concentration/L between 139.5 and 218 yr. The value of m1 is 0.01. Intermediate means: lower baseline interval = 41.8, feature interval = 41.7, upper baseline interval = 42.1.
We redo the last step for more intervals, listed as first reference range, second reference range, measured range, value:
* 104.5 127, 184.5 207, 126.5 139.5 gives 0.01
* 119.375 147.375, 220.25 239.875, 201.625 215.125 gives 0.00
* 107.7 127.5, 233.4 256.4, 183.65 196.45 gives -0.01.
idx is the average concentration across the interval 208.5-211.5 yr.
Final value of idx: 40.8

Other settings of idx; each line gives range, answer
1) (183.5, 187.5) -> 42.1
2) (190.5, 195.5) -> 41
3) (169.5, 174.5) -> 42.1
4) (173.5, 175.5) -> 43.6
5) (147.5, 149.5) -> 41.2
